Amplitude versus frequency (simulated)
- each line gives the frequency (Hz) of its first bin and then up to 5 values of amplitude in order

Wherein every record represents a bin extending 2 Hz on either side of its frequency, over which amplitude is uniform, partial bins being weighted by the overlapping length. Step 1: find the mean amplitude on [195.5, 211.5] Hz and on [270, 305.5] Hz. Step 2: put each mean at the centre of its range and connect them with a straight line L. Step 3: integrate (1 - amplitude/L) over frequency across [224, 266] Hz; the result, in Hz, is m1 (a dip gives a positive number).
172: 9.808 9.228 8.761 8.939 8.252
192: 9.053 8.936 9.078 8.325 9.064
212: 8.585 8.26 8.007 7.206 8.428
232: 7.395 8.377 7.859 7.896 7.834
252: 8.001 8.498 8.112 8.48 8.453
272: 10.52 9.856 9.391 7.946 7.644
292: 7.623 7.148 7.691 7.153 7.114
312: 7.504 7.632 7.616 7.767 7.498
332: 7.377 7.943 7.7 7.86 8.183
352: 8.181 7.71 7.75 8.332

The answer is 2.6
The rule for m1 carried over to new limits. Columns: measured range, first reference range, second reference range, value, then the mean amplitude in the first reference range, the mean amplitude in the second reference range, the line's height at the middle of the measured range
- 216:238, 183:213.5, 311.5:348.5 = 1.61 Hz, 8.78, 7.7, 8.54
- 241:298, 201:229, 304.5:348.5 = -2.97 Hz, 8.29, 7.62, 7.96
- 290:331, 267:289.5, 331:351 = 4.58 Hz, 9.02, 7.85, 8.42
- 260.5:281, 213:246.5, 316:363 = -3.54 Hz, 7.95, 7.79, 7.89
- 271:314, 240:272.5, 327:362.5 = 0.24 Hz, 8.34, 7.82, 8.13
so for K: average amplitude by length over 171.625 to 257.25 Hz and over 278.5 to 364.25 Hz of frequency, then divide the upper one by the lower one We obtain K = 0.9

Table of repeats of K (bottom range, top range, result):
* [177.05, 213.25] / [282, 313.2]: 0.85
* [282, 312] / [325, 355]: 1.05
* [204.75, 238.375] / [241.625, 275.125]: 1.04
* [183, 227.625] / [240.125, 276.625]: 1.00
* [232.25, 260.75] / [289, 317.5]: 0.92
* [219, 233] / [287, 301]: 0.97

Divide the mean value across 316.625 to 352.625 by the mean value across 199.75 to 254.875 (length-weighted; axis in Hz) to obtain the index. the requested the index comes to 1.0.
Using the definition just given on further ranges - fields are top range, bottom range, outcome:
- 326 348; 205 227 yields 0.94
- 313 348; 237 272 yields 0.93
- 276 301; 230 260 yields 1.01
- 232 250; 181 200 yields 0.90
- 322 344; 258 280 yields 0.84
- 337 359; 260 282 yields 0.86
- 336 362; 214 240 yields 1.00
